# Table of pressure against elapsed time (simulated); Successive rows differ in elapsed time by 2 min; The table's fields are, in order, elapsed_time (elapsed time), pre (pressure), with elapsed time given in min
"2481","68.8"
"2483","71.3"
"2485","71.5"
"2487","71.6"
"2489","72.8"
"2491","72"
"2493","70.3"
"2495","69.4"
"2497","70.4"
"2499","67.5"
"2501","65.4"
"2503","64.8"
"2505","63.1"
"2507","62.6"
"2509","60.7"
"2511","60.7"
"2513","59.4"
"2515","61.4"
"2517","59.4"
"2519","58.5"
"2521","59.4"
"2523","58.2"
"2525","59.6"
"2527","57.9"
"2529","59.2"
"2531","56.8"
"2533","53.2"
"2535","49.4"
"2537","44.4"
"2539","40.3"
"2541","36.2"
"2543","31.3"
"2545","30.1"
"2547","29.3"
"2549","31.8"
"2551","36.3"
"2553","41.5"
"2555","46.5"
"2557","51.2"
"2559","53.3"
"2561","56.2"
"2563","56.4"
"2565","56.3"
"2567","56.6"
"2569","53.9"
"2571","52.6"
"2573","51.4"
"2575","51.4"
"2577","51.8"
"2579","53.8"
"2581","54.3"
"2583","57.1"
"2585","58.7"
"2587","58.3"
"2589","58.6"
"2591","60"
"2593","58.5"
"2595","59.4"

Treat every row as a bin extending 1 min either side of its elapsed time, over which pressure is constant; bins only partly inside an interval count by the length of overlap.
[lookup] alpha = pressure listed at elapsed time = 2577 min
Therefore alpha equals 51.8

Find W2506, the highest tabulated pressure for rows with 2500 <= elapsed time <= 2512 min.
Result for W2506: 65.4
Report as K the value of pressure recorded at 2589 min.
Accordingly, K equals 58.6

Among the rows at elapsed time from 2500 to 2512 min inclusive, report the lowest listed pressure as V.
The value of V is 60.7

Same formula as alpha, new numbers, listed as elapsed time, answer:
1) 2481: 68.8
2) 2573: 51.4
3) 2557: 51.2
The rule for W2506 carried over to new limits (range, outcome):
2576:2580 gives 53.8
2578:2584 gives 57.1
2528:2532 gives 59.2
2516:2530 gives 59.6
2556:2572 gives 56.6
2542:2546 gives 31.3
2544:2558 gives 51.2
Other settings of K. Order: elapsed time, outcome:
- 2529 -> 59.2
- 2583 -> 57.1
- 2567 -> 56.6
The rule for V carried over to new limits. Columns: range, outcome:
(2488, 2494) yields 70.3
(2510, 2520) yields 58.5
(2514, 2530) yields 57.9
